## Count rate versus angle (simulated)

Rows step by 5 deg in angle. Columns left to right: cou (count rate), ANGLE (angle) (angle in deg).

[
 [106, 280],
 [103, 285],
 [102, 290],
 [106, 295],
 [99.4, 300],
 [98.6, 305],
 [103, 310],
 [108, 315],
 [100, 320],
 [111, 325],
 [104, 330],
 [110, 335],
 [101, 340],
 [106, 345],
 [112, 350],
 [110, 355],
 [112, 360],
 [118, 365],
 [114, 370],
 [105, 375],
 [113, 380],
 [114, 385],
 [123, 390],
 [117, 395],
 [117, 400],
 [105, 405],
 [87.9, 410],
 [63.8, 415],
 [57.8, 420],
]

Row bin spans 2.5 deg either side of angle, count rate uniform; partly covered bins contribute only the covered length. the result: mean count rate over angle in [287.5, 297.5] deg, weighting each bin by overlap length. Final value 104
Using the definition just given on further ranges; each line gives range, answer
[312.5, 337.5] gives 107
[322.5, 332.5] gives 108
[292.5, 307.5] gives 101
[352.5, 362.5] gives 111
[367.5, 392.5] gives 114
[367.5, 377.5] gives 110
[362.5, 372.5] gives 116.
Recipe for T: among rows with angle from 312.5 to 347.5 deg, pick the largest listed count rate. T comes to 111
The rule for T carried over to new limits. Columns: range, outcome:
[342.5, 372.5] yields 118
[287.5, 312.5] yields 106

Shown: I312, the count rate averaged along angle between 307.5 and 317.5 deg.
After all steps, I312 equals 106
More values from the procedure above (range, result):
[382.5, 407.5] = 115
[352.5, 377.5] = 112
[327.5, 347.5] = 105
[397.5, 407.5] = 111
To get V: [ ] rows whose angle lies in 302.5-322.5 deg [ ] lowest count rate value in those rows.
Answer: 98.6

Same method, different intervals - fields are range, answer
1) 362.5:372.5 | 114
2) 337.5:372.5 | 101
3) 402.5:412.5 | 87.9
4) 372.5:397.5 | 105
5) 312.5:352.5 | 100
